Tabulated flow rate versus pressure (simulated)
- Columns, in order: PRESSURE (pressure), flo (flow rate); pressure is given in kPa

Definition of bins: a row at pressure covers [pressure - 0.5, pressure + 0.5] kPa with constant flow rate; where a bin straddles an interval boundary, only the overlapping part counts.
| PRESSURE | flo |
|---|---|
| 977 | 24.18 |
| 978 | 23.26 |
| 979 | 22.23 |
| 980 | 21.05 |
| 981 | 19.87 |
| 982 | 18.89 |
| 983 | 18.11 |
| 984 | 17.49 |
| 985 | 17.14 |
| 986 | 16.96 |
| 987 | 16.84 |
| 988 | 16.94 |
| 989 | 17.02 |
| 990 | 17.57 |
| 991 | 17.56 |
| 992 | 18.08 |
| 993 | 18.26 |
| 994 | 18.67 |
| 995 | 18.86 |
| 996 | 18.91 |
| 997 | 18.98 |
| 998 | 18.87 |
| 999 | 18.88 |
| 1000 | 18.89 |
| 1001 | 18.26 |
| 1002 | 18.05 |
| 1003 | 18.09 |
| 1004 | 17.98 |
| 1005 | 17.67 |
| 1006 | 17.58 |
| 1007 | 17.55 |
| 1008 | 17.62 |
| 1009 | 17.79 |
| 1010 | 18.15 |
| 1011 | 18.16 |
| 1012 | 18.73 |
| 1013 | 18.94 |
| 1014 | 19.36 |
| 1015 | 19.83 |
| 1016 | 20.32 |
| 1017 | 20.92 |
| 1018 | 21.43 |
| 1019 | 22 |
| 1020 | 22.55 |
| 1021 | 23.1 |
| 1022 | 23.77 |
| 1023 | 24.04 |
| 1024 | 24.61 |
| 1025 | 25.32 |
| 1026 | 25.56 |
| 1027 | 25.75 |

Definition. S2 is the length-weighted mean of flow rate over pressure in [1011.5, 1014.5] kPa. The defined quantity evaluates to 19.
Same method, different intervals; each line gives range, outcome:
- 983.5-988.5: 17.1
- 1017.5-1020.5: 22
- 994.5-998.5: 18.9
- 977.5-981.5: 21.6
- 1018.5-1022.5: 22.9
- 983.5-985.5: 17.3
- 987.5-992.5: 17.4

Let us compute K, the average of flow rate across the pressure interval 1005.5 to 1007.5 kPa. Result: 17.6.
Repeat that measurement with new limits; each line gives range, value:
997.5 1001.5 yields 18.7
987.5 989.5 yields 17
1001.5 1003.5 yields 18.1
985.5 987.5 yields 16.9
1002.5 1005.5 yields 17.9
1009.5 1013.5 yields 18.5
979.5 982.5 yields 19.9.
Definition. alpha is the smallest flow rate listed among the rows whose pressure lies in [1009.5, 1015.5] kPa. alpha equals 18.15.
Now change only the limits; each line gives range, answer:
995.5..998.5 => 18.87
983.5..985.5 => 17.14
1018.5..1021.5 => 22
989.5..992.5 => 17.56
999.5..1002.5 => 18.05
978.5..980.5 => 21.05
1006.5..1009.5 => 17.55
